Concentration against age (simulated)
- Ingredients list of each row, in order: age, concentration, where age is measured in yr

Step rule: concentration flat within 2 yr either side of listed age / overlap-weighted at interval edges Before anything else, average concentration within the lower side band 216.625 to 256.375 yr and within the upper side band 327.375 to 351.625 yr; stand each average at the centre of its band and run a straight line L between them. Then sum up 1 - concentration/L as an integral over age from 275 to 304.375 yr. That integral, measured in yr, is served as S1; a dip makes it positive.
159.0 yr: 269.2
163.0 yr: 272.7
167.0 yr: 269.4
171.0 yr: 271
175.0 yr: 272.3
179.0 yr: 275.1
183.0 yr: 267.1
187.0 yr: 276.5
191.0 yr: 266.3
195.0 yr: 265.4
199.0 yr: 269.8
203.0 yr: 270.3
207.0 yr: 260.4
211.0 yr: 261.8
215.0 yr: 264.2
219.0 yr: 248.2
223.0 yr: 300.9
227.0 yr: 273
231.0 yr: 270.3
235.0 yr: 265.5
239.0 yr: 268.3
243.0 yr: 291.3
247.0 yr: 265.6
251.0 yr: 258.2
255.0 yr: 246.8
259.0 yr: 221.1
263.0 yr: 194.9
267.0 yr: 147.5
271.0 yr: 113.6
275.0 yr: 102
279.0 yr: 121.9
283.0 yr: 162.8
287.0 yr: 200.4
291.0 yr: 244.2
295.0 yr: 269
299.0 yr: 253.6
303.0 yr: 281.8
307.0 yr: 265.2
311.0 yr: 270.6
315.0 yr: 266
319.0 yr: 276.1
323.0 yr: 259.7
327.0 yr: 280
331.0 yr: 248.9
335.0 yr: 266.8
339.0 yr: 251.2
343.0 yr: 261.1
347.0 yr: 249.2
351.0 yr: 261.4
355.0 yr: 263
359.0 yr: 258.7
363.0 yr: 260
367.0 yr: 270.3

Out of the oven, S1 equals 5.9 yr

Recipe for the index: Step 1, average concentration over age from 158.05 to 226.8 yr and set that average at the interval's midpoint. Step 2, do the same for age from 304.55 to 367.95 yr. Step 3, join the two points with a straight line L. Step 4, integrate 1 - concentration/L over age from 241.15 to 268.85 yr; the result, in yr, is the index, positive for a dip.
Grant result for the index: 3.58 yr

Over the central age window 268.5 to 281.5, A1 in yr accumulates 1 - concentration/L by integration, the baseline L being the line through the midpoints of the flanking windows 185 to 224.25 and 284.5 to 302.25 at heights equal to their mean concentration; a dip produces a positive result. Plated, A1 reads 6.92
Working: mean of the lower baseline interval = 268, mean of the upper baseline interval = 242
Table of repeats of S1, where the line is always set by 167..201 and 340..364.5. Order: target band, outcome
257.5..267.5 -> 2.74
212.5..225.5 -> -0.14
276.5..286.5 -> 4.34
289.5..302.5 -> 0.17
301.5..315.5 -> -0.50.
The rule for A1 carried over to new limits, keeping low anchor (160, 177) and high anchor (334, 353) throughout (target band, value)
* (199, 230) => -0.1 yr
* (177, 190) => -0.1 yr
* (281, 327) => 1.6 yr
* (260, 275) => 6.5 yr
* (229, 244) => -0.4 yr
